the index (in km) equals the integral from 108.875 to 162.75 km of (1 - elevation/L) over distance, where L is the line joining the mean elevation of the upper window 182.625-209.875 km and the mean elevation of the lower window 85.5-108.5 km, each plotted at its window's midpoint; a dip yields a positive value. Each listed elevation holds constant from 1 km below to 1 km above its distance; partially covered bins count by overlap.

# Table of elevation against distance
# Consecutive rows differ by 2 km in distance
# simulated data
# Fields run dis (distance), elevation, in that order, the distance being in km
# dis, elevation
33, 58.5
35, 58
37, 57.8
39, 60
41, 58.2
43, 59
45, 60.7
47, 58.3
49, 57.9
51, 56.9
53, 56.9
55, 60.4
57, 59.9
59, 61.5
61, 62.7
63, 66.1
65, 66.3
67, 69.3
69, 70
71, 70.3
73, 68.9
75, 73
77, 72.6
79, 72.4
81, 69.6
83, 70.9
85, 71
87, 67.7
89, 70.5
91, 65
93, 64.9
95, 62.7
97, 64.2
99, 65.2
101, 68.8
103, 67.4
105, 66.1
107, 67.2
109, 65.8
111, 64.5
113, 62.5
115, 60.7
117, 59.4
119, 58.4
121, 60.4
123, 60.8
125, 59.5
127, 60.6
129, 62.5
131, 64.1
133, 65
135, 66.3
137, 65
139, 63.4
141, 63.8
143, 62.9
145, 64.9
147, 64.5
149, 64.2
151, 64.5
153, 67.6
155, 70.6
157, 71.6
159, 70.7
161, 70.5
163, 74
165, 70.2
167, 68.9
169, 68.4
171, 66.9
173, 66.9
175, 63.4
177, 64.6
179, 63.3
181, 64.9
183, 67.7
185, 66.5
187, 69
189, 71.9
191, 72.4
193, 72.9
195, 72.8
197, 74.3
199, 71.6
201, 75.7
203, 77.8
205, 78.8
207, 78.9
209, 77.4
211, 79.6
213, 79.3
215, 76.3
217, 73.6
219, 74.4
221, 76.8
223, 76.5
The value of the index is 3.8 km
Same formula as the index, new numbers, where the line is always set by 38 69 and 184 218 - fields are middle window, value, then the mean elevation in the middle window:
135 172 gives 1.6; 67.3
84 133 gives 1.5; 64.2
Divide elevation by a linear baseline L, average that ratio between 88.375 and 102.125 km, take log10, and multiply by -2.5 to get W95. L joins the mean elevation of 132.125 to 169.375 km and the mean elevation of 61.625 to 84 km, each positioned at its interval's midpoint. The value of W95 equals 0.05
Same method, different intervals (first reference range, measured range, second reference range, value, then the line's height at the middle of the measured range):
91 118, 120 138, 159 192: 0.05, 65.8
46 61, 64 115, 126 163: -0.10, 61.8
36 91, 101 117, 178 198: 0.03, 66.5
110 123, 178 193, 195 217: 0.07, 73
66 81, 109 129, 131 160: 0.11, 67.8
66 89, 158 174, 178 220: 0.05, 72.5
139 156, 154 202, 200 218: 0.03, 71.3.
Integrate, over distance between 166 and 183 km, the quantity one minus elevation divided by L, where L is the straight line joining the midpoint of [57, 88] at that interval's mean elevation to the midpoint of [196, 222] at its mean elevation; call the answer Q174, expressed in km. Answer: 1.9 km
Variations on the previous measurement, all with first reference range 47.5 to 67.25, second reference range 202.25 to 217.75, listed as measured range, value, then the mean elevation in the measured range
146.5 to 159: 0.72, 67.6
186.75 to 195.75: 0.45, 72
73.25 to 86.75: -1.56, 71.2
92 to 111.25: 0.13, 65.7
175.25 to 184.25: 1.15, 65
